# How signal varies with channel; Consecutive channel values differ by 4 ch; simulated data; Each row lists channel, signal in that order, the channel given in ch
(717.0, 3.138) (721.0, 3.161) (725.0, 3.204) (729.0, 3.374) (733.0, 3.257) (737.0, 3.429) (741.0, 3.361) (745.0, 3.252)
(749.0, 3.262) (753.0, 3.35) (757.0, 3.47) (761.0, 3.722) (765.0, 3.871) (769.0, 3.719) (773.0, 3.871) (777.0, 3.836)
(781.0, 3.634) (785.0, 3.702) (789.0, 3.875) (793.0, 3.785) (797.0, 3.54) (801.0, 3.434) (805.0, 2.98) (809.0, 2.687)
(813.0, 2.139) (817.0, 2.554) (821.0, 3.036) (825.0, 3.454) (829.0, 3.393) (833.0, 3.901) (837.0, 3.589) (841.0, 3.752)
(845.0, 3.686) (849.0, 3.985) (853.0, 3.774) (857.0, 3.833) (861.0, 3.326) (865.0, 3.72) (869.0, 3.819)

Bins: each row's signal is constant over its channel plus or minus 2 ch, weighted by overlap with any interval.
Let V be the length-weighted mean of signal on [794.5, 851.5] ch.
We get 3.3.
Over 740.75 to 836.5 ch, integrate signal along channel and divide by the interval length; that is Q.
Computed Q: 3.41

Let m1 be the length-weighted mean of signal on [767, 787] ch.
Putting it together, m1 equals 3.75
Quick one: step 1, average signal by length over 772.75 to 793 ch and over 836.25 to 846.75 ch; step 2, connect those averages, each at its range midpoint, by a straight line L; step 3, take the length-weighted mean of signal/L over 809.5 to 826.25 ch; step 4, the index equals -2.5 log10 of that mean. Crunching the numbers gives 0.33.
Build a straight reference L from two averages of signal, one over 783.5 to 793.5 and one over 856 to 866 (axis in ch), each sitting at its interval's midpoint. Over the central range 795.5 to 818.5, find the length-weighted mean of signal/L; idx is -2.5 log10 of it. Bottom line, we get 0.28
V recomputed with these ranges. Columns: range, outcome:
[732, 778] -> 3.53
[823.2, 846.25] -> 3.63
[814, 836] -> 3.23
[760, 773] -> 3.79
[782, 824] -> 3.19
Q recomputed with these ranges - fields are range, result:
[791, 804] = 3.54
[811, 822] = 2.53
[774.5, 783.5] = 3.74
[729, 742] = 3.35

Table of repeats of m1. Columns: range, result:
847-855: 3.88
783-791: 3.79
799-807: 3.21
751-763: 3.51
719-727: 3.18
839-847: 3.72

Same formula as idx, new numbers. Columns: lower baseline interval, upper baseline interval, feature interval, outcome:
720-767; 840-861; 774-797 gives -0.063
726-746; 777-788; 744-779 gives -0.018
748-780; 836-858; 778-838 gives 0.123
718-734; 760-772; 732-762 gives 0.045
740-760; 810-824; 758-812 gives -0.189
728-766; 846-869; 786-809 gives 0.033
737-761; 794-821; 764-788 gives -0.188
